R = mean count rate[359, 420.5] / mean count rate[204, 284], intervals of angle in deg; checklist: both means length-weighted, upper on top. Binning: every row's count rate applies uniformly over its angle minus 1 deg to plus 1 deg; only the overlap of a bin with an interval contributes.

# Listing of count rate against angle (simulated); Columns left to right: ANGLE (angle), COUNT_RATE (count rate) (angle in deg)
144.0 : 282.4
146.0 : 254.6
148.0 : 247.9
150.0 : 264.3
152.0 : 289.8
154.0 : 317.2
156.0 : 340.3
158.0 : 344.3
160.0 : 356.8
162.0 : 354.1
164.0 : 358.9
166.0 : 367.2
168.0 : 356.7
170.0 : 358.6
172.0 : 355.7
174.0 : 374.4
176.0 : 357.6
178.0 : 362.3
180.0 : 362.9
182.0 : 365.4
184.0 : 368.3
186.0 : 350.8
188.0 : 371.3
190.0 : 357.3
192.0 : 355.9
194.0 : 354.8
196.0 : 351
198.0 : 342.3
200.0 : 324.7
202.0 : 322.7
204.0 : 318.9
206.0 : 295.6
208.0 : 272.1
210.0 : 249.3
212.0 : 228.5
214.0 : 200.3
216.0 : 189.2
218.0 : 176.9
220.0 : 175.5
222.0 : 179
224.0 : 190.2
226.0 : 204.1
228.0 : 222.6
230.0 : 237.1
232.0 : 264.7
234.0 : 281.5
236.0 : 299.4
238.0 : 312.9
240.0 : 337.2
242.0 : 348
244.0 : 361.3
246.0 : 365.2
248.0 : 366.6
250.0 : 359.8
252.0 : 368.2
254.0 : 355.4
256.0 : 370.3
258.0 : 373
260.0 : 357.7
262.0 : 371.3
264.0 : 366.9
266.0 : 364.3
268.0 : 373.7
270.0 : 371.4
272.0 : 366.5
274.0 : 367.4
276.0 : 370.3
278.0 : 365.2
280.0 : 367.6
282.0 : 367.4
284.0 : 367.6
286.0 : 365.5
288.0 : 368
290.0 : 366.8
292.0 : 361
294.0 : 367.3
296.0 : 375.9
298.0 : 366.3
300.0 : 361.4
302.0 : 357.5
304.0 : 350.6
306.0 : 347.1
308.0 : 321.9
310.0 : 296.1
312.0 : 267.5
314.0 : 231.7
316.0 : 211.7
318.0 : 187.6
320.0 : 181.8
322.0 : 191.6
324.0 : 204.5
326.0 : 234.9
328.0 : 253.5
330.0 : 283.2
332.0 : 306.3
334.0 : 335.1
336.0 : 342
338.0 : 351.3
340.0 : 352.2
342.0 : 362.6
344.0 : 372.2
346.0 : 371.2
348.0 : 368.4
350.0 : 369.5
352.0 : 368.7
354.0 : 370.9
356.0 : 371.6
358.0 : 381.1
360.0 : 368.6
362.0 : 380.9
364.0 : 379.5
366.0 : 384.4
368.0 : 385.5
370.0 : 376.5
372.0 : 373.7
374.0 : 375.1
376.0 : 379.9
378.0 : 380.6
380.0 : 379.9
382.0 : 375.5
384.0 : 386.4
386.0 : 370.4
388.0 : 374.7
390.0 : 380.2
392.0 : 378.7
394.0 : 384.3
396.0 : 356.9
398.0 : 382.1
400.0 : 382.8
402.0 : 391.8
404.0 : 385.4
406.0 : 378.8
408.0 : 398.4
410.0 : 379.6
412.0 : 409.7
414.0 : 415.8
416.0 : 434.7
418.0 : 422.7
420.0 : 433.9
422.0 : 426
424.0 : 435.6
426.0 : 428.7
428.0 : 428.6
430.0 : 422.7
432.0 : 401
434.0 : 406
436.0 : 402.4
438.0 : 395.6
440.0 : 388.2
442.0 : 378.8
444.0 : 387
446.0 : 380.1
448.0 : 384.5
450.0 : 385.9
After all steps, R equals 1.3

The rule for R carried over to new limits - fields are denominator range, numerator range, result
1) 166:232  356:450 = 1.31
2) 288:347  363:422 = 1.26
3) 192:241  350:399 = 1.42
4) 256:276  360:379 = 1.03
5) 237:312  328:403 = 1.02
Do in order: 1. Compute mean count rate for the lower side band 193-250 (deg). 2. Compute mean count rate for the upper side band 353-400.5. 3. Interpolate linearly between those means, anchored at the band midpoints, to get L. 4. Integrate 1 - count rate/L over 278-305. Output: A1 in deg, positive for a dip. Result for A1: -3.47 deg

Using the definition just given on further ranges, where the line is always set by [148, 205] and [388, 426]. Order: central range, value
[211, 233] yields 9.2 deg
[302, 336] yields 9.9 deg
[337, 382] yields 1.7 deg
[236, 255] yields 0.6 deg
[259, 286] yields 0.0 deg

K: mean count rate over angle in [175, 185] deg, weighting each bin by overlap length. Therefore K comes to 363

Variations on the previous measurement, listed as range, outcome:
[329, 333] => 295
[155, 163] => 349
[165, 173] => 360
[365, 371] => 382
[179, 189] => 364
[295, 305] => 362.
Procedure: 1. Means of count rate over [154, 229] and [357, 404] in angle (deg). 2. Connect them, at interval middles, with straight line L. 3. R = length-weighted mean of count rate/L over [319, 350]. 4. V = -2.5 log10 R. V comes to 0.19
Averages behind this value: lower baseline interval 309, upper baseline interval 379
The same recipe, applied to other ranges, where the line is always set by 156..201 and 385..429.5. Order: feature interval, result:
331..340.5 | 0.149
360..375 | 0.037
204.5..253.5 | 0.325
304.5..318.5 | 0.366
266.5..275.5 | 0.013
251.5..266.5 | 0.017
